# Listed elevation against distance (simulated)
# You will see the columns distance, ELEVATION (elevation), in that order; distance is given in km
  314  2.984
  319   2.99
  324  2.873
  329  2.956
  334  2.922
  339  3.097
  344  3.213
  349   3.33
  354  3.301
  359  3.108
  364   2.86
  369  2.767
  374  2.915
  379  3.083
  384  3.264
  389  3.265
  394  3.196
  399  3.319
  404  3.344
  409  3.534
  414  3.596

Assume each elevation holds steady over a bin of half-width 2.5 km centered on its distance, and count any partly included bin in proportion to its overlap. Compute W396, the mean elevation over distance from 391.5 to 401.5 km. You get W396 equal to 3.26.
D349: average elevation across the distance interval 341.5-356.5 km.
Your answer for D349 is 3.28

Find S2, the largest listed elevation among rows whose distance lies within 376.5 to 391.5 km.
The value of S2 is 3.265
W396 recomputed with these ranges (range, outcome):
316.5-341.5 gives 2.97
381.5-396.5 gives 3.24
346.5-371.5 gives 3.07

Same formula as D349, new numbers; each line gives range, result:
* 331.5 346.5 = 3.08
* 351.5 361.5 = 3.2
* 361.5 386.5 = 2.98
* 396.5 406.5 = 3.33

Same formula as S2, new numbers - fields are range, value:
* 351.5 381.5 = 3.301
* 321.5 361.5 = 3.33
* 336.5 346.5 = 3.213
